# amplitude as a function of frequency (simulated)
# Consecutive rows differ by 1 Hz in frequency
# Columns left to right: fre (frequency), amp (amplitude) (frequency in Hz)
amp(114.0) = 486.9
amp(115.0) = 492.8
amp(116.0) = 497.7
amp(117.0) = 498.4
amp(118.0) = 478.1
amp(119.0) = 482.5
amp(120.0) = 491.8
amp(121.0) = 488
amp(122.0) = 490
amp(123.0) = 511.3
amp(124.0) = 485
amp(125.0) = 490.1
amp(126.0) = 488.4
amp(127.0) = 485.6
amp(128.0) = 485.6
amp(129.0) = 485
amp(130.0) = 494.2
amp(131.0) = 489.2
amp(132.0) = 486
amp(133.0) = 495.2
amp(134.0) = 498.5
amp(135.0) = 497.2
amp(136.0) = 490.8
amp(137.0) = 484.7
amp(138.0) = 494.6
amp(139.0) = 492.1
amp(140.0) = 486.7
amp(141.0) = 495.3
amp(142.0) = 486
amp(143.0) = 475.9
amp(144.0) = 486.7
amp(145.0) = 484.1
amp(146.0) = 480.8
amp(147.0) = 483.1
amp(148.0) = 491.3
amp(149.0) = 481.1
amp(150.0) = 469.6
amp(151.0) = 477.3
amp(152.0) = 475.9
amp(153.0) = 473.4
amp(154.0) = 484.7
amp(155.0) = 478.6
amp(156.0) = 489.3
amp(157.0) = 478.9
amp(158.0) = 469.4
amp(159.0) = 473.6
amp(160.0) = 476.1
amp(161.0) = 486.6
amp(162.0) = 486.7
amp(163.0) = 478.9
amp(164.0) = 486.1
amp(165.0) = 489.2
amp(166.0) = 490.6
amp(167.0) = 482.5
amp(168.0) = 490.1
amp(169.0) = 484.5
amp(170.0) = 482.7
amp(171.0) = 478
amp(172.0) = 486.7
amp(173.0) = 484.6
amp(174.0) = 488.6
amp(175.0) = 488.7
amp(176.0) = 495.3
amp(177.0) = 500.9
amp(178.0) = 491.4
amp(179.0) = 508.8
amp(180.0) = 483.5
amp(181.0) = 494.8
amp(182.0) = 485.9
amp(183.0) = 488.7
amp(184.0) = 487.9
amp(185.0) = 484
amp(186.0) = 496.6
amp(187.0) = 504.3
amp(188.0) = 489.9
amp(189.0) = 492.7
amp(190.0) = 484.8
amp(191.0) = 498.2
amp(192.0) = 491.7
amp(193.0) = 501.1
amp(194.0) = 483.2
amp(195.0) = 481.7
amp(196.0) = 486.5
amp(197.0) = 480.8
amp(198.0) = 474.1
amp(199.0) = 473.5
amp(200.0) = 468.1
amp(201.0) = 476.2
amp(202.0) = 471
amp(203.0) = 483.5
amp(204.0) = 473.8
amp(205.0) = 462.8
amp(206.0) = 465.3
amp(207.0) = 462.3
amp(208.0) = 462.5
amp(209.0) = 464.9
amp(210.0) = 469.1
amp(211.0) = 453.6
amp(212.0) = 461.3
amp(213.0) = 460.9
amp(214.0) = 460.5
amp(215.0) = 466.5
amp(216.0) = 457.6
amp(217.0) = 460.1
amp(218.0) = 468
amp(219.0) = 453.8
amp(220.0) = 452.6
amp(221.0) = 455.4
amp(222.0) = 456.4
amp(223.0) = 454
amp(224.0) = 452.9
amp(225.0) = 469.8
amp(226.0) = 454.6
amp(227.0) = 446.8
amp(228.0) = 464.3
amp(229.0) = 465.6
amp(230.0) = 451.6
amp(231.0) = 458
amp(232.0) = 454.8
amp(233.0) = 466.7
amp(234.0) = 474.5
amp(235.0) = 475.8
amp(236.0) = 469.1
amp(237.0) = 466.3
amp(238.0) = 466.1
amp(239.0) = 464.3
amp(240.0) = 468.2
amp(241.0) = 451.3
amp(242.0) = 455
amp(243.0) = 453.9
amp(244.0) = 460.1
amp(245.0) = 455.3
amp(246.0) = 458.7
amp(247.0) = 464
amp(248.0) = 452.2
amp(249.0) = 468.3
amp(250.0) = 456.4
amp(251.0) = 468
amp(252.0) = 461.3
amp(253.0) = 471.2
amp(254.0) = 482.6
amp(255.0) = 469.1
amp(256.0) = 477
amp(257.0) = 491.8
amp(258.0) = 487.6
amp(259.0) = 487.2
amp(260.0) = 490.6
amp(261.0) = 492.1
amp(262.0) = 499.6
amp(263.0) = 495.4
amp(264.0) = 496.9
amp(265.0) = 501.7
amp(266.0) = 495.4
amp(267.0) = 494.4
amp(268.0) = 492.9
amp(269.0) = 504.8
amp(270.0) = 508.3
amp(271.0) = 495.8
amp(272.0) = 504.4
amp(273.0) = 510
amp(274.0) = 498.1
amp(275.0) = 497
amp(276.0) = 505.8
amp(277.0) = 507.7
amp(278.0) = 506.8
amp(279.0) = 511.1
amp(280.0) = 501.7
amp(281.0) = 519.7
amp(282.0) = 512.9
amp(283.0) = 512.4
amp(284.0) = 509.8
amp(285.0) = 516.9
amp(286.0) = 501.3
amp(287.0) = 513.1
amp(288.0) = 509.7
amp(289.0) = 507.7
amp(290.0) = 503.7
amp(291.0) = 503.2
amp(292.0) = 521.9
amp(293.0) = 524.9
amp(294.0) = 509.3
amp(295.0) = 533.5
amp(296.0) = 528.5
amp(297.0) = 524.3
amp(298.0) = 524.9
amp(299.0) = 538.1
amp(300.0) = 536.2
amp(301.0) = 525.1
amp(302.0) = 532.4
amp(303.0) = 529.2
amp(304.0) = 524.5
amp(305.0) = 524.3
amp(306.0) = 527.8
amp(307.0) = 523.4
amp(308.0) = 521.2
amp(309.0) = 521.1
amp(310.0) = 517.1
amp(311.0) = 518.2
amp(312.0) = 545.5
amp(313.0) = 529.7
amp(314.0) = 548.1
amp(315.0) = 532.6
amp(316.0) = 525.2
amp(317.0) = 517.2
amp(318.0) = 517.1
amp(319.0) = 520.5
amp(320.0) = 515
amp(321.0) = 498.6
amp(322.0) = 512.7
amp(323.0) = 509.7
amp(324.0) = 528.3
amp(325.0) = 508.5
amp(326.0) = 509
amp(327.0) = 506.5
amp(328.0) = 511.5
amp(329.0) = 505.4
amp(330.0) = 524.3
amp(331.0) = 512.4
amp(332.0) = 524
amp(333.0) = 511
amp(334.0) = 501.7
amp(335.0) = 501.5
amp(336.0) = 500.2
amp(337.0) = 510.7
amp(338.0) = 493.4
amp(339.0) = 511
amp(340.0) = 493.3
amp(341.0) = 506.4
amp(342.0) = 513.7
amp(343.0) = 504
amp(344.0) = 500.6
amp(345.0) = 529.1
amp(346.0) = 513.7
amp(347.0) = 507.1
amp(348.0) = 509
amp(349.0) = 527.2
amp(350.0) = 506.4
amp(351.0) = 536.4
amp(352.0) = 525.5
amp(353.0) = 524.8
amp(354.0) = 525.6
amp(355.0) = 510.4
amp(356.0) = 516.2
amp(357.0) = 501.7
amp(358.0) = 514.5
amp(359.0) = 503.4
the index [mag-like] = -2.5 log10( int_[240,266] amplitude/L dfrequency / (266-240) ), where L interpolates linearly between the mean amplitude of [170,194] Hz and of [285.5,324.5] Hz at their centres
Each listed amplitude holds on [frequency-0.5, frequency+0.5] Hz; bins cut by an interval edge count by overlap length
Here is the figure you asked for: 0.08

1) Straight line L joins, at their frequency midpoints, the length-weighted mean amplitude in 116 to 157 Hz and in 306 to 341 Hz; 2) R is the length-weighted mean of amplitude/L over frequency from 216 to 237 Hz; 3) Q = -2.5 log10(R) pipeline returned 0.09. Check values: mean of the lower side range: 487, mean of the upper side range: 516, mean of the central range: 460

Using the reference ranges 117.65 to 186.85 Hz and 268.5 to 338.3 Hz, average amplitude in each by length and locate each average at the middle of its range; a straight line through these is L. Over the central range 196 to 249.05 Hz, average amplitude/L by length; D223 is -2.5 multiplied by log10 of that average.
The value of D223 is 0.08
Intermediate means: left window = 487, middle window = 463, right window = 516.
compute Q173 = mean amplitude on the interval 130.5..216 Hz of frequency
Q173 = 483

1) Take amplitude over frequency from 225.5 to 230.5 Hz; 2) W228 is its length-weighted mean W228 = 457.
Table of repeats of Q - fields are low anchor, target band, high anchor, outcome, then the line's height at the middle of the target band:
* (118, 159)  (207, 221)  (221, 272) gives 0.04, 477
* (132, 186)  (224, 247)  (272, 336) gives 0.09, 502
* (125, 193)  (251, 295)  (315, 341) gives 0.01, 503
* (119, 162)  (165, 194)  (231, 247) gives -0.03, 477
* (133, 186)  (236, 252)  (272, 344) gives 0.09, 503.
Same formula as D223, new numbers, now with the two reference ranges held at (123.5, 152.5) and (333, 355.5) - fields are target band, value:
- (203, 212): 0.07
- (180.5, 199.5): 0.01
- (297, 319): -0.04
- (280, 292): -0.01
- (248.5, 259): 0.06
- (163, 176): 0.01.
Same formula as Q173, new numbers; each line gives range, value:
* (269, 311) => 516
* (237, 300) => 494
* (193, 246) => 465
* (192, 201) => 481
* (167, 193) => 491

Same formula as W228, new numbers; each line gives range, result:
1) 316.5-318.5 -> 517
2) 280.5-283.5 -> 515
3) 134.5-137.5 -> 491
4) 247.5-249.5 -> 460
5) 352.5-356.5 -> 519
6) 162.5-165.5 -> 485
